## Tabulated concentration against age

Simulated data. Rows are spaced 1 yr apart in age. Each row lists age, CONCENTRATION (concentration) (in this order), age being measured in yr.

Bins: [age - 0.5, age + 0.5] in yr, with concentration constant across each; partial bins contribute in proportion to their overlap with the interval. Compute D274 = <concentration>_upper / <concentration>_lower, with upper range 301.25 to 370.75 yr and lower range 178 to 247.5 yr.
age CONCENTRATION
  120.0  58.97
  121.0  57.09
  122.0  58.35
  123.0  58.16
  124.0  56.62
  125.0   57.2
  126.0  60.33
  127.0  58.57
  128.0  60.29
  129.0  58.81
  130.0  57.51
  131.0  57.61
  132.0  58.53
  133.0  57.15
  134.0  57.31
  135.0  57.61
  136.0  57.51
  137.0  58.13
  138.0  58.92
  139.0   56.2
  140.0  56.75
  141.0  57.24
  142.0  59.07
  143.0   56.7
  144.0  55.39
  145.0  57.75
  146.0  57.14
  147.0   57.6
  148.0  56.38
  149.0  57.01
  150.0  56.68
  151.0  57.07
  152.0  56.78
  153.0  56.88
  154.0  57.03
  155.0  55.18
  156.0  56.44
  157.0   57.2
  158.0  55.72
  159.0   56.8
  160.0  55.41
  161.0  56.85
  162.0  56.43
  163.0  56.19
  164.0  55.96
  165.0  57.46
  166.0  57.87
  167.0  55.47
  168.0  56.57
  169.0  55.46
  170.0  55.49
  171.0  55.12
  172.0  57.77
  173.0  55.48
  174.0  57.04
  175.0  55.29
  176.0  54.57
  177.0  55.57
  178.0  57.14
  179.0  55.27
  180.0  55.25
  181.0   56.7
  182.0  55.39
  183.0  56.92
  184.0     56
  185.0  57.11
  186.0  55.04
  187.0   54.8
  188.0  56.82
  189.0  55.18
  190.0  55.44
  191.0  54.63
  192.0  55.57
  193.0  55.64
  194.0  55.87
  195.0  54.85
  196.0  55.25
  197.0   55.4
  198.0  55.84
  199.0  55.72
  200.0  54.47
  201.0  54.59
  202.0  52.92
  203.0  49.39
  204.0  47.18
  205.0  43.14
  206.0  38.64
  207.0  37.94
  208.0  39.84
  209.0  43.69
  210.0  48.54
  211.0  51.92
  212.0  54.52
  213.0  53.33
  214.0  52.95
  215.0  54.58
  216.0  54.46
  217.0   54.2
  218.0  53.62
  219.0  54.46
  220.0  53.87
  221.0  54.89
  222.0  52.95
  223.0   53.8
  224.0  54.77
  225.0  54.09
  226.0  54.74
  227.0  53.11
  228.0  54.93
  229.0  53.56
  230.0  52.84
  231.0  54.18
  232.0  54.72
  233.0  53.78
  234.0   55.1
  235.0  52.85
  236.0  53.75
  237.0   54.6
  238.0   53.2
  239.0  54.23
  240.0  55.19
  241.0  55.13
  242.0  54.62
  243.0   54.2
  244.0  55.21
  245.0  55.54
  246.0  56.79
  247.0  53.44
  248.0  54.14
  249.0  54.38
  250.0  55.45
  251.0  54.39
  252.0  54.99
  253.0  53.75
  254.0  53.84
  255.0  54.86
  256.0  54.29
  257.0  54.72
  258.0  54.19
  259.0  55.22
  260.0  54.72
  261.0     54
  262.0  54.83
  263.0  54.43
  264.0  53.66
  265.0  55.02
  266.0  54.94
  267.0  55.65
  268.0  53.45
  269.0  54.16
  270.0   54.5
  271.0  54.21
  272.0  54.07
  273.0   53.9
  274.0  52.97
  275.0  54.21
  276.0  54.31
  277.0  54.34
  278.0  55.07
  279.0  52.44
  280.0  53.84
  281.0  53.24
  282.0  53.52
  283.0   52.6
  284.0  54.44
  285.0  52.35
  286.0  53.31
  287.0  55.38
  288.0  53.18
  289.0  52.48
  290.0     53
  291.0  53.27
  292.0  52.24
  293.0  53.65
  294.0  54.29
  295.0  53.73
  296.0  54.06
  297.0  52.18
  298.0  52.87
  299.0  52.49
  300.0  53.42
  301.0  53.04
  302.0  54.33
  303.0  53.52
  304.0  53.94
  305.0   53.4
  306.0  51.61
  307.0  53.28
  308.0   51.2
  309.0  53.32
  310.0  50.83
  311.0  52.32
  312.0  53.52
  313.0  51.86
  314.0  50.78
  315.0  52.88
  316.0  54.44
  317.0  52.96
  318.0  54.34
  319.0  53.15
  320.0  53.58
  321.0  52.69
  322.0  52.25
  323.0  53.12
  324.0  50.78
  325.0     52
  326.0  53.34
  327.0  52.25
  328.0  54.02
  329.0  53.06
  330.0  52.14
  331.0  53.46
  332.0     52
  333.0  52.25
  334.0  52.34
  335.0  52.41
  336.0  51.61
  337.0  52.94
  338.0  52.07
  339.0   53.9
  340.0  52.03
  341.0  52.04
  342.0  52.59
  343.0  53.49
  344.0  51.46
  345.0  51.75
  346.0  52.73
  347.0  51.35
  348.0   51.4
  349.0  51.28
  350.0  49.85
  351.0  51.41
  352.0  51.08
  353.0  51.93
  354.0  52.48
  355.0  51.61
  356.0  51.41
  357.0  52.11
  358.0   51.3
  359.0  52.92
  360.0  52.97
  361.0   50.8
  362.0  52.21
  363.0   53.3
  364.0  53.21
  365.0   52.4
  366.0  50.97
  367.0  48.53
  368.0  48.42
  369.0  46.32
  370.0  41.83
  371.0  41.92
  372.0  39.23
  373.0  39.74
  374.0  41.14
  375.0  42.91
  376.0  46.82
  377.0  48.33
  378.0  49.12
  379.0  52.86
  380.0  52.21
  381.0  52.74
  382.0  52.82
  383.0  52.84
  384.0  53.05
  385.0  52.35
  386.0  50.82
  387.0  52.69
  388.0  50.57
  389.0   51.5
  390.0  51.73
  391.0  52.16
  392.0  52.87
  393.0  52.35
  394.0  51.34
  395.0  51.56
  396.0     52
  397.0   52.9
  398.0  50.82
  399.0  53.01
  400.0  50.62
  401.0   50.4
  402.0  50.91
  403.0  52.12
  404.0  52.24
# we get 1.0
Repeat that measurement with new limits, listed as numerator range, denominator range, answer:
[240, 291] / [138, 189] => 0.96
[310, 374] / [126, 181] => 0.90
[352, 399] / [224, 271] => 0.92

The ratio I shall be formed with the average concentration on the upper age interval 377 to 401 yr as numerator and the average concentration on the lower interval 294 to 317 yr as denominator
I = 0.98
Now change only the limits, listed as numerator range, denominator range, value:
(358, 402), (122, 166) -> 0.87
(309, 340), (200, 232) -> 1.03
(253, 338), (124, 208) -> 0.96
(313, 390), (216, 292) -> 0.94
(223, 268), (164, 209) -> 1.01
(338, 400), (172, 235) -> 0.95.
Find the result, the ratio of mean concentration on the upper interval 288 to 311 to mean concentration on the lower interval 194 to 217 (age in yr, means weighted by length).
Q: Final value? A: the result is 1.05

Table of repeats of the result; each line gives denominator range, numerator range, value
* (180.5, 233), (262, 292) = 1.02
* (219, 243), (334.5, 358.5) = 0.96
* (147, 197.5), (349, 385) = 0.88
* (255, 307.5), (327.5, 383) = 0.94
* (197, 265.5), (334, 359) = 0.98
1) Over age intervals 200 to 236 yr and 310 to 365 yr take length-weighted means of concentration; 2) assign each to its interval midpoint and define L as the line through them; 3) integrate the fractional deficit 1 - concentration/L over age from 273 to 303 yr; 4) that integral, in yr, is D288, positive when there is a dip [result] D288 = -0.8 yr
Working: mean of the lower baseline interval 51.6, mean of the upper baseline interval 52.3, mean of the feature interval 53.5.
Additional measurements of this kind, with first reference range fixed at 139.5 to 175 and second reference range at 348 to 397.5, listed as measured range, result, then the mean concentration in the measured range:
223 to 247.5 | 0.0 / 54.3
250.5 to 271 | -0.4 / 54.5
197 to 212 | 1.8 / 48.6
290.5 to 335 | -0.8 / 52.9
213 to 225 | 0.2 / 54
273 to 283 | -0.1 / 53.7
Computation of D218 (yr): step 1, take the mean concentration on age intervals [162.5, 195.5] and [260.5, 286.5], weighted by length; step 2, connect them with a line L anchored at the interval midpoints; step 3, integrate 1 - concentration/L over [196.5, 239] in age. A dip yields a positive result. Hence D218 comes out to 2.32 yr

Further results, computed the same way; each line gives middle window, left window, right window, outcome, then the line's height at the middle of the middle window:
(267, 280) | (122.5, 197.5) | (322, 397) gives -0.2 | 53.4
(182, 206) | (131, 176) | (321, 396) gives 0.7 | 55.6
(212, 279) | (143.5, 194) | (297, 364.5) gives 0.1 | 54.4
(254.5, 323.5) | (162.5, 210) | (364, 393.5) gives -3.1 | 51.3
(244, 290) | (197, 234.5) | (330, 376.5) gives -2.6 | 51.3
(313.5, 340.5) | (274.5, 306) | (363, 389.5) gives -0.7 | 51.4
